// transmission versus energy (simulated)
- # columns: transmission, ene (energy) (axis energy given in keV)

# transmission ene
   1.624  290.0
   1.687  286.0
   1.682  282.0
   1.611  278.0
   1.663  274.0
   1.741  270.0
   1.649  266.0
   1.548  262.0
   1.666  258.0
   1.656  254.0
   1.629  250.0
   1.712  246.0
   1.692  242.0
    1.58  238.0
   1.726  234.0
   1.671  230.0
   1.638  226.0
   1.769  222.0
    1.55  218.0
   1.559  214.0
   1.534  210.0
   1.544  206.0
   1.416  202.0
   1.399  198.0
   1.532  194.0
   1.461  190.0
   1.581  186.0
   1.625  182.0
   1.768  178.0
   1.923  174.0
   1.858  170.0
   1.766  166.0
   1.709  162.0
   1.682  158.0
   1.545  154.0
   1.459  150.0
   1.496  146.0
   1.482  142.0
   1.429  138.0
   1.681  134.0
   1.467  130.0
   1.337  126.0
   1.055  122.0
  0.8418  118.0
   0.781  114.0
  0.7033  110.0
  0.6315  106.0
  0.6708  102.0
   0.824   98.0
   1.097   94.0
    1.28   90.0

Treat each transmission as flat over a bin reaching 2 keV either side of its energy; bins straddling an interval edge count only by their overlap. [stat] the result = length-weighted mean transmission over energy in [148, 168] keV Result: 1.63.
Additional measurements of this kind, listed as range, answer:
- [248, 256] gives 1.64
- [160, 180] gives 1.8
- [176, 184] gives 1.7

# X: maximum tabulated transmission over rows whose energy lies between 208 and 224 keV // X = 1.769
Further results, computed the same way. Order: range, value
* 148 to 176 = 1.923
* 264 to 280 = 1.741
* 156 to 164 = 1.709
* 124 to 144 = 1.681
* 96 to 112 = 0.824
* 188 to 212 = 1.544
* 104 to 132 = 1.467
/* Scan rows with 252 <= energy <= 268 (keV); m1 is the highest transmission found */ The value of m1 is 1.666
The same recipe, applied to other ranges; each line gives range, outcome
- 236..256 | 1.712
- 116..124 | 1.055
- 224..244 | 1.726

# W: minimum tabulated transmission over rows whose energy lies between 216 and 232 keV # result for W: 1.55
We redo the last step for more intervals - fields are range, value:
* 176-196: 1.461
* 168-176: 1.858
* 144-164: 1.459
